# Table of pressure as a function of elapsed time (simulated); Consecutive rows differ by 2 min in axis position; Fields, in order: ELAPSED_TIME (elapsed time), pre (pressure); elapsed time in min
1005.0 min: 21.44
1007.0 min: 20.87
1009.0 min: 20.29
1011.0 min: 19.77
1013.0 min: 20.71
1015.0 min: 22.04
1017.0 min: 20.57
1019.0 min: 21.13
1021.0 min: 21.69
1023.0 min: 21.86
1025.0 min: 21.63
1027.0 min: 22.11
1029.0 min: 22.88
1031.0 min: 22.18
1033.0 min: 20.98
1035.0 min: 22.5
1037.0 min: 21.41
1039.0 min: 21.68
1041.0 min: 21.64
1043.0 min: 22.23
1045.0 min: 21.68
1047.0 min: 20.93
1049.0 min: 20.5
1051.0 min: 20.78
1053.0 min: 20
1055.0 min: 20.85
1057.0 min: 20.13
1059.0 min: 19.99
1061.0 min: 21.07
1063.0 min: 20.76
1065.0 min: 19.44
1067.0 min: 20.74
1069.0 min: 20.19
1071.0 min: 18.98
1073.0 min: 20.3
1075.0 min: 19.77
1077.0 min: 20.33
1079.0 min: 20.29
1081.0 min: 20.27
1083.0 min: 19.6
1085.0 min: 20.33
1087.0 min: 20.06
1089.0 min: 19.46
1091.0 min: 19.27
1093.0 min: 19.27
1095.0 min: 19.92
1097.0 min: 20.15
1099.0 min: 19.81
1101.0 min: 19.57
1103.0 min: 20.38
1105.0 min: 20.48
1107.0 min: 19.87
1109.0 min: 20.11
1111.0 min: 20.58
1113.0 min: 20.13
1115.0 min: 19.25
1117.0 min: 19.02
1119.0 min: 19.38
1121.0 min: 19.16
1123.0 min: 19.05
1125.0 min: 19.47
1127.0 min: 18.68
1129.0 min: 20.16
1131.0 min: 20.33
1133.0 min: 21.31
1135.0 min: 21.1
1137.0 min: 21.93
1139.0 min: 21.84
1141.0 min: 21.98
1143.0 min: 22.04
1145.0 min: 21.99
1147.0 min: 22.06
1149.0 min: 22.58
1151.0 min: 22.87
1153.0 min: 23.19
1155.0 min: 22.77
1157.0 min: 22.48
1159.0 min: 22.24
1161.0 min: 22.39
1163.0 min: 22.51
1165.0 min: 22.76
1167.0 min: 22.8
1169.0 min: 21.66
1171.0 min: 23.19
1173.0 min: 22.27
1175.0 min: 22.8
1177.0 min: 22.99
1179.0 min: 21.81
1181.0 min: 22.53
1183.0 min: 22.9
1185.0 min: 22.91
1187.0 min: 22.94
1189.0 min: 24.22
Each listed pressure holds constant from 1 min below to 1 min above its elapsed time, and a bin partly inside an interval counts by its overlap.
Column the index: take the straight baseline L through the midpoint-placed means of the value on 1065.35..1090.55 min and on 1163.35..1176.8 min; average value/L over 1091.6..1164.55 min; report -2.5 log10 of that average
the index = 0.03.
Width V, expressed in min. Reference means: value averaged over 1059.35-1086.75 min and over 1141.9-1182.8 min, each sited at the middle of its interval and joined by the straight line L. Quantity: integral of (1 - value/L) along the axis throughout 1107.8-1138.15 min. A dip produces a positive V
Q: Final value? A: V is 2.1 min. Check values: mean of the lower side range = 20.2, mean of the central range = 20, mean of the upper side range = 22.5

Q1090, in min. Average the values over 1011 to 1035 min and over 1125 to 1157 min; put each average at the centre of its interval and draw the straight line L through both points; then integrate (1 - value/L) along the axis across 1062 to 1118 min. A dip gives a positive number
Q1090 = 4.3 min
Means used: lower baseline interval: 21.6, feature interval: 19.9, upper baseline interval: 21.6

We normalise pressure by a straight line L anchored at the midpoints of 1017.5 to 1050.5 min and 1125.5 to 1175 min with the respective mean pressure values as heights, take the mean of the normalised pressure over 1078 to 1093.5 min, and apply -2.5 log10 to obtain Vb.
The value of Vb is 0.102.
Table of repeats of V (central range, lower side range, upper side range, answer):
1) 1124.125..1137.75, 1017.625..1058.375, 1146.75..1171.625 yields 1.16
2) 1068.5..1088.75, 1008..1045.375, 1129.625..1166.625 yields 1.67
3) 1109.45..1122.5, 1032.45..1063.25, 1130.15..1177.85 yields 1.34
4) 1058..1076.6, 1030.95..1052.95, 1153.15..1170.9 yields 1.29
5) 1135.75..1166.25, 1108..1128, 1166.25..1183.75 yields -1.61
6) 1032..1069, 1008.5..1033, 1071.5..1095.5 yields -0.45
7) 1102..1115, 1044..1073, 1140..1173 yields 0.78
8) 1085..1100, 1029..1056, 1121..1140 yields 0.76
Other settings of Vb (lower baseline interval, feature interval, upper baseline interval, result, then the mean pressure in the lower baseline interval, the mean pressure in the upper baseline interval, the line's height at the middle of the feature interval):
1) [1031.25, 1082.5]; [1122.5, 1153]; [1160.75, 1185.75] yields 0.04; 20.7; 22.6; 22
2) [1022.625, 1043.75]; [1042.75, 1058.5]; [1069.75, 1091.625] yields 0.02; 21.9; 19.9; 21.2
